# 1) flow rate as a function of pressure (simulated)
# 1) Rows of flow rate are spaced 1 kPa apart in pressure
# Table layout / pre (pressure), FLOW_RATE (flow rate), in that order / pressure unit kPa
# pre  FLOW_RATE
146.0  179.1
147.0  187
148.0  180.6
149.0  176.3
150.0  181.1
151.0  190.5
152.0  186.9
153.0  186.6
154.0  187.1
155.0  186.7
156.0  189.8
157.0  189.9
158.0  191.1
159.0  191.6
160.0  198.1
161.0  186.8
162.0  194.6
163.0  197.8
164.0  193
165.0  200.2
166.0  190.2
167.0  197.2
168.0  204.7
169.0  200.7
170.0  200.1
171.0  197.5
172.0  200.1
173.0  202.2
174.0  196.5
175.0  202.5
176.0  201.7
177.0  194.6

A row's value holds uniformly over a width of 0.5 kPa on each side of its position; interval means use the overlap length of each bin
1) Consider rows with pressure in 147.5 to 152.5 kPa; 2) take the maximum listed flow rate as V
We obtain 190.5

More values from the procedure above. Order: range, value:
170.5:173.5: 202.2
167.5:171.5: 204.7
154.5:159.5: 191.6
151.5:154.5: 187.1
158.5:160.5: 198.1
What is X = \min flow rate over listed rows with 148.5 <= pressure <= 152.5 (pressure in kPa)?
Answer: 176.3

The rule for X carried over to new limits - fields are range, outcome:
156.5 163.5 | 186.8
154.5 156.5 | 186.7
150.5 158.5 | 186.6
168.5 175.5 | 196.5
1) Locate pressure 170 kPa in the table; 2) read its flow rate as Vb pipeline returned 200.1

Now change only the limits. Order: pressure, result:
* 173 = 202.2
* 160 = 198.1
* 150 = 181.1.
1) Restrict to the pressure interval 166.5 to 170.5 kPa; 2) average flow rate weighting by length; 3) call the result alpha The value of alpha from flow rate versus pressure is 201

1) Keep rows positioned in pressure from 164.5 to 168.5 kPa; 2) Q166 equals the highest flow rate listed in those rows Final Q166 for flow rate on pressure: 204.7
